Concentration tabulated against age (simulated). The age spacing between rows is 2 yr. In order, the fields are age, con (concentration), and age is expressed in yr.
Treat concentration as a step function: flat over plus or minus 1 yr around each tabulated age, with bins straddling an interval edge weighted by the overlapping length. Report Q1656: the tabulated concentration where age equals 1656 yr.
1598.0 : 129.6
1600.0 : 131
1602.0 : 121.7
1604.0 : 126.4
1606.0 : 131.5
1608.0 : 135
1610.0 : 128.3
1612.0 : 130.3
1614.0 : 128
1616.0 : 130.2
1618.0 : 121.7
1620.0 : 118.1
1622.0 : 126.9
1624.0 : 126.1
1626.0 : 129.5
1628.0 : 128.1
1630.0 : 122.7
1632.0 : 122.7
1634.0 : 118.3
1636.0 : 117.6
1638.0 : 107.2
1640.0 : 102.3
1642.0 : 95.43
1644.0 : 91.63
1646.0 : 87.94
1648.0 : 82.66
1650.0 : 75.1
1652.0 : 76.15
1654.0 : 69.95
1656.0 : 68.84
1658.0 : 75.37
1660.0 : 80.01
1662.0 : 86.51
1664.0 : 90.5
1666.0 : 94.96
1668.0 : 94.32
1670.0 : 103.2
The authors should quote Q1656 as 68.84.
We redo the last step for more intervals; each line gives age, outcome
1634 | 118.3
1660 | 80.01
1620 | 118.1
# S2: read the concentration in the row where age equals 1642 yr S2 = 95.43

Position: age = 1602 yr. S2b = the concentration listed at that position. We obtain 121.7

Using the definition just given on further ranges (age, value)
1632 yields 122.7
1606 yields 131.5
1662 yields 86.51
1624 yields 126.1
